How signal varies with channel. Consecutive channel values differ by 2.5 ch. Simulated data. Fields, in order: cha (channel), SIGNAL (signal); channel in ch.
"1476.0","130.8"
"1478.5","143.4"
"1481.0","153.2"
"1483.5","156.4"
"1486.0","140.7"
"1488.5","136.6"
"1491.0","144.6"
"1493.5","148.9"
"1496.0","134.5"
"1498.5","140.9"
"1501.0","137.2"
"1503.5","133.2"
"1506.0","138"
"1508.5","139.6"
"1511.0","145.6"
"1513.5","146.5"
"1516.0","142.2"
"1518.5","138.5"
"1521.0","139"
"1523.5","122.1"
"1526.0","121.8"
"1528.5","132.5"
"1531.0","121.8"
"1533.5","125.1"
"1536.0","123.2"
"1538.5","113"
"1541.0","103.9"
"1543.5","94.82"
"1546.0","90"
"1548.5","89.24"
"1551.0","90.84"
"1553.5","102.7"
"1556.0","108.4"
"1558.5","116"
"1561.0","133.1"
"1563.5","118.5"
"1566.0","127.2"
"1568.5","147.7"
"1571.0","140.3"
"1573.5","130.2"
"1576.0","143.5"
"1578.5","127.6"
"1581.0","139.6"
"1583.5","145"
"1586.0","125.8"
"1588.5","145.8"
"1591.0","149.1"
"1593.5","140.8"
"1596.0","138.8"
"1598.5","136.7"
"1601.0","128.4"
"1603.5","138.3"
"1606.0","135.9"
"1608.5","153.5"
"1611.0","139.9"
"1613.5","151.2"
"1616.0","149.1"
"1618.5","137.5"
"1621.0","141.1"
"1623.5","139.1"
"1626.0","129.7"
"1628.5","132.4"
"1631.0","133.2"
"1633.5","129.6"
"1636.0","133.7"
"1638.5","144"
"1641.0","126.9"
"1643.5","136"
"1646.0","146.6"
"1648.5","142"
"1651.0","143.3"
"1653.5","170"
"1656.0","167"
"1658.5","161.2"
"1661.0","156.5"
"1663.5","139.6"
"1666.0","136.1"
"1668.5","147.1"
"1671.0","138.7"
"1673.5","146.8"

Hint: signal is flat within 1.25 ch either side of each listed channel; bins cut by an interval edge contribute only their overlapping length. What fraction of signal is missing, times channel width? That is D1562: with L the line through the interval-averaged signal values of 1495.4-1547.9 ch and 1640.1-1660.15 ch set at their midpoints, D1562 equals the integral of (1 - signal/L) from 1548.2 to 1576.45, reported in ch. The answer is 2.8 ch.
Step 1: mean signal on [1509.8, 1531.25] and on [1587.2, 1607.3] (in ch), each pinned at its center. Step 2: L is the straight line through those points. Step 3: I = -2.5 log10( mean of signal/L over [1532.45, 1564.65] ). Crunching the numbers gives 0.252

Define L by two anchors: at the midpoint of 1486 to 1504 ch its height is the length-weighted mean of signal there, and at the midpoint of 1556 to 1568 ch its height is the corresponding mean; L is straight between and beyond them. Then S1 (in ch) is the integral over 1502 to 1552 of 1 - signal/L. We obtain 3.6 ch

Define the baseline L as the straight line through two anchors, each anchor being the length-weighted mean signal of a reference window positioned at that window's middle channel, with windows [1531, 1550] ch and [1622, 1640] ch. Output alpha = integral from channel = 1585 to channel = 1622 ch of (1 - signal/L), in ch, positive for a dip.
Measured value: -4.4 ch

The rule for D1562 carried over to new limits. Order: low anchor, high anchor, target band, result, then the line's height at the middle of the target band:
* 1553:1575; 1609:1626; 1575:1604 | -1.0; 134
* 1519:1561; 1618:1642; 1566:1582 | -2.1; 121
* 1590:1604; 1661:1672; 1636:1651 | 0.2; 141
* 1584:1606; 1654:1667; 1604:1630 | 0.4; 143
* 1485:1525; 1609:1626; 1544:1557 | 4.1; 140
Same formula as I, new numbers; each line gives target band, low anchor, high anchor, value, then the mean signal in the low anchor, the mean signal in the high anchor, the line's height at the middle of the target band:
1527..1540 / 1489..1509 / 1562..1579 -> 0.12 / 140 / 134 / 137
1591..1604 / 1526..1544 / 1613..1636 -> -0.05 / 118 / 137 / 131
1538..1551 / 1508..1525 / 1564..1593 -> 0.39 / 139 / 138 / 138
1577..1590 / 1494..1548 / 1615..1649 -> -0.03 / 128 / 137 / 133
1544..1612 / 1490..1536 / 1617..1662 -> 0.09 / 136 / 143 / 139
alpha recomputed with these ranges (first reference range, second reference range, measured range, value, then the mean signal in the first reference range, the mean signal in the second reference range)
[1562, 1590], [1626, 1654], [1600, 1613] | -0.3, 136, 139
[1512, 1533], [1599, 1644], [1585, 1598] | -0.4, 133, 138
